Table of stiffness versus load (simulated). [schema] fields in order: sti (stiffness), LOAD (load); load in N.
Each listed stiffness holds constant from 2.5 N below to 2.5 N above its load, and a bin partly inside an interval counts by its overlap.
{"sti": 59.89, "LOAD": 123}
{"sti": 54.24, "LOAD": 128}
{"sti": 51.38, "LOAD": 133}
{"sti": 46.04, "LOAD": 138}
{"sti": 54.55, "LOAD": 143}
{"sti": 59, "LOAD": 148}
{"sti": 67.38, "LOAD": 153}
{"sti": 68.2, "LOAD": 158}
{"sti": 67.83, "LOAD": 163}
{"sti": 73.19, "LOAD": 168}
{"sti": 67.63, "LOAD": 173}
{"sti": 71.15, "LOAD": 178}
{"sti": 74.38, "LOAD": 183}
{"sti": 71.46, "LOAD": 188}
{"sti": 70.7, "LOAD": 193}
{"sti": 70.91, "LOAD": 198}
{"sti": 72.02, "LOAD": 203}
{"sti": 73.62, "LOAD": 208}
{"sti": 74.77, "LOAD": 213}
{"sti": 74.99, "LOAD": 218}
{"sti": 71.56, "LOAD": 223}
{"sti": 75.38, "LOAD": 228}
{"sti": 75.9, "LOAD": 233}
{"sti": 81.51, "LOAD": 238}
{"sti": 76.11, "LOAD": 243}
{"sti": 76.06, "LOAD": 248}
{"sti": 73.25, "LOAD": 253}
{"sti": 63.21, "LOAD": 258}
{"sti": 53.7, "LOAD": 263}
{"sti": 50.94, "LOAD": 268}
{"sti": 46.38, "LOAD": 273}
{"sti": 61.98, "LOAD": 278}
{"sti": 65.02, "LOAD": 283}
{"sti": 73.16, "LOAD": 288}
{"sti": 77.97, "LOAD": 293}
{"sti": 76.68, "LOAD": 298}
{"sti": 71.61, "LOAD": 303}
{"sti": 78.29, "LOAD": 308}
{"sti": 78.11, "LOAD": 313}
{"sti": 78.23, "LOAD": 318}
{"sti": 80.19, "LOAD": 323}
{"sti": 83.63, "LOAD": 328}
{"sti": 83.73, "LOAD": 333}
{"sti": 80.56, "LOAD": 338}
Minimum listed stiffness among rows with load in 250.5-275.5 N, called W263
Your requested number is 46.38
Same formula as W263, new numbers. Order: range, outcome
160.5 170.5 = 67.83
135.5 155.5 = 46.04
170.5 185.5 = 67.63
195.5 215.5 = 70.91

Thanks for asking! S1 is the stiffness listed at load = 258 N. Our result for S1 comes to 63.21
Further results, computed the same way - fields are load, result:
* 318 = 78.23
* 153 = 67.38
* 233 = 75.9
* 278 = 61.98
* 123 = 59.89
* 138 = 46.04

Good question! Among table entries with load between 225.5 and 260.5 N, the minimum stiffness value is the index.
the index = 63.21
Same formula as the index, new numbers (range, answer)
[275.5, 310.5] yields 61.98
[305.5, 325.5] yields 78.11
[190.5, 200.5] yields 70.7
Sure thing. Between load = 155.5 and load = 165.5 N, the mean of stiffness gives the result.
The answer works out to 68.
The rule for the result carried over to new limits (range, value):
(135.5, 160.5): 59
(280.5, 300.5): 73.2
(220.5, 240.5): 76.1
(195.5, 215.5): 72.8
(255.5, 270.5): 56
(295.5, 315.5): 76.2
